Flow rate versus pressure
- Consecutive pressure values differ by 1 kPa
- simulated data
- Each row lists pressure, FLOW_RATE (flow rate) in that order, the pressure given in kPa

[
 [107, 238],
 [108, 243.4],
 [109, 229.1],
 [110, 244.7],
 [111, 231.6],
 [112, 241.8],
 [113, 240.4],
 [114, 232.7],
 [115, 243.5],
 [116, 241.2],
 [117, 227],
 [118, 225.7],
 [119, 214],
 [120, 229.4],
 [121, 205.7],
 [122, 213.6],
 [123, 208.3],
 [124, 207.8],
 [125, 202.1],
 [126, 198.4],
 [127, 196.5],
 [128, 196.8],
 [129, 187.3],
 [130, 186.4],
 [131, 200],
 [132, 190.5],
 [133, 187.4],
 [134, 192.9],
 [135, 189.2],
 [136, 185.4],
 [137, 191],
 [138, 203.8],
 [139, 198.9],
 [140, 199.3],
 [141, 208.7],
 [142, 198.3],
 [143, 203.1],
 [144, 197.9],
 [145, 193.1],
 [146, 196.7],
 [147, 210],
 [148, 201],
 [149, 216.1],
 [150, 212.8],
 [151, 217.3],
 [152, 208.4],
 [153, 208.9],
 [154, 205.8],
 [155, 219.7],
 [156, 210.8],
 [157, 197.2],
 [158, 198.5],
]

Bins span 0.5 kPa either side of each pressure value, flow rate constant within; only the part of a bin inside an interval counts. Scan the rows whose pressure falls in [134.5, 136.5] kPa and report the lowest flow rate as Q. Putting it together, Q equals 185.4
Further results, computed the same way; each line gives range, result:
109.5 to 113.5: 231.6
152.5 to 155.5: 205.8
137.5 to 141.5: 198.9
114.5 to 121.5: 205.7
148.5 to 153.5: 208.4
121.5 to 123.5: 208.3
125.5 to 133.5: 186.4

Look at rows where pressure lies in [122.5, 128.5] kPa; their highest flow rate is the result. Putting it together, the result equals 208.3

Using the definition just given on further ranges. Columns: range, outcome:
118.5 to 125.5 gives 229.4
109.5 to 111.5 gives 244.7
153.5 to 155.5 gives 219.7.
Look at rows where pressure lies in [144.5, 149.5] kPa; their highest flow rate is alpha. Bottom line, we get 216.1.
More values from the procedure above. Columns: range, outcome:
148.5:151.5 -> 217.3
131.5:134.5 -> 192.9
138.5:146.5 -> 208.7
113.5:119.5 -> 243.5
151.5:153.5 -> 208.9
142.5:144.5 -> 203.1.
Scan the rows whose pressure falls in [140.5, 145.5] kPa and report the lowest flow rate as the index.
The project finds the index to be 193.1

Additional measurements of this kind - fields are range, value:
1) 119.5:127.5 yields 196.5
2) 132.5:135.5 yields 187.4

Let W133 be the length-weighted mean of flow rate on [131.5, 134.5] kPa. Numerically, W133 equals 190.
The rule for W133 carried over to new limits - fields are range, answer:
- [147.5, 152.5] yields 211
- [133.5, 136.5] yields 189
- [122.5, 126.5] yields 204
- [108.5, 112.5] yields 237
